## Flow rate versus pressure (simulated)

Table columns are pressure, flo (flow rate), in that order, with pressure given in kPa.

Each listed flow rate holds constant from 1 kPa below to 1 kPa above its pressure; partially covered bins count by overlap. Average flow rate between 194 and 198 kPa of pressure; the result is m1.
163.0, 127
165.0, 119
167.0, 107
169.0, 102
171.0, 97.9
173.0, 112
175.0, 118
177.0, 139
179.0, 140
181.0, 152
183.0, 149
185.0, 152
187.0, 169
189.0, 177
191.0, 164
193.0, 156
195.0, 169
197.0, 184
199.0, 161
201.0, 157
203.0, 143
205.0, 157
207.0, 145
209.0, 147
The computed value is 176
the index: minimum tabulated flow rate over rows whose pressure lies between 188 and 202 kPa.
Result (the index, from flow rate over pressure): 156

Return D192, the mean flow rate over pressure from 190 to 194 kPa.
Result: 160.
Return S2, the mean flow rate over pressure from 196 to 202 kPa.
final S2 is 167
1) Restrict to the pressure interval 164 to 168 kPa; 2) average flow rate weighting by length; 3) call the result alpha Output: 113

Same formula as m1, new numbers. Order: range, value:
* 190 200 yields 167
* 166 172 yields 102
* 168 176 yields 107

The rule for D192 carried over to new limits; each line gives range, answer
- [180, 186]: 151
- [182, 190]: 162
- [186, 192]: 170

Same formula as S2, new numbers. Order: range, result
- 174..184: 140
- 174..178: 128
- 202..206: 150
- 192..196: 162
